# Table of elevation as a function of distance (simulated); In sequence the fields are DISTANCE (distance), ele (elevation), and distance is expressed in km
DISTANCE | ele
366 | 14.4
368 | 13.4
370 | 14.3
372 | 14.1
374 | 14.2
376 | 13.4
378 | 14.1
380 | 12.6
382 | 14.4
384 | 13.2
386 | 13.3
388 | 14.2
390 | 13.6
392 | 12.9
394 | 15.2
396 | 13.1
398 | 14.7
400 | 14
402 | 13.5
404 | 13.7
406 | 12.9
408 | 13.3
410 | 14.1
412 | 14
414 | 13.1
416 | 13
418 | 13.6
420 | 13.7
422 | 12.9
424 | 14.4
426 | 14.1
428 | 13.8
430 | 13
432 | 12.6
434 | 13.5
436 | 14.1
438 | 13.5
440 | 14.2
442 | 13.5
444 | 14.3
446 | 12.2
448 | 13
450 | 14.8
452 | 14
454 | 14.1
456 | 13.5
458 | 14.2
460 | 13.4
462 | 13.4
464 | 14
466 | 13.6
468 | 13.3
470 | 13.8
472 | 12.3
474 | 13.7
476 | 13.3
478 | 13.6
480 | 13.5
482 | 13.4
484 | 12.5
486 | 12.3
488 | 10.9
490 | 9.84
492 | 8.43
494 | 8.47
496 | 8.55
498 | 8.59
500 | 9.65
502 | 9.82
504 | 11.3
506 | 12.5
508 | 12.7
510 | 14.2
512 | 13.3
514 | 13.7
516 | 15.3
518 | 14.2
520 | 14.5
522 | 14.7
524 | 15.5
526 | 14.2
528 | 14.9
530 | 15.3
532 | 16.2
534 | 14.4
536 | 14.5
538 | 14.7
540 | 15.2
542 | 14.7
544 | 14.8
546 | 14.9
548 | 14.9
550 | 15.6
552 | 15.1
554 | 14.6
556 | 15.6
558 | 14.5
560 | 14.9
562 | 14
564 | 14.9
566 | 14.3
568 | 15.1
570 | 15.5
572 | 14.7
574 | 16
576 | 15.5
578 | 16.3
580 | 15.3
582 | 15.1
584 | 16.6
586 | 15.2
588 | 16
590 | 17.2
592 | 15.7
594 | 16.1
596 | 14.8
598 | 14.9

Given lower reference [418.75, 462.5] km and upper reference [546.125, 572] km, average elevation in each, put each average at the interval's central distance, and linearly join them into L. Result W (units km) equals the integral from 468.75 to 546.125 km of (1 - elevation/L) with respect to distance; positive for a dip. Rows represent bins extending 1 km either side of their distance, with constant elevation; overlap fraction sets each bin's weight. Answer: 7.3 km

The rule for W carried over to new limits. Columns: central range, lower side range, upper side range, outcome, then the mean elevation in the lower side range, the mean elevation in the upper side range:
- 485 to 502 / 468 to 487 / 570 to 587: 4.9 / 13.2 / 15.6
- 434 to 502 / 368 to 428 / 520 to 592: 8.3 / 13.7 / 15.2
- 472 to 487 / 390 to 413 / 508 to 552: 1.3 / 13.8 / 14.7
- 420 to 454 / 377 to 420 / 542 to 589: 0.9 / 13.6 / 15.2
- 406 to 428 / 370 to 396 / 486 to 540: -0.2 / 13.8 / 12.7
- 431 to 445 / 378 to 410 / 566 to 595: 0.5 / 13.7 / 15.7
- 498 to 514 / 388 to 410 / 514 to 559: 3.1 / 13.7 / 14.9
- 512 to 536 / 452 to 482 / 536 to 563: -0.4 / 13.6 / 14.9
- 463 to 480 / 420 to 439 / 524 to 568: 0.7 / 13.6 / 14.9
